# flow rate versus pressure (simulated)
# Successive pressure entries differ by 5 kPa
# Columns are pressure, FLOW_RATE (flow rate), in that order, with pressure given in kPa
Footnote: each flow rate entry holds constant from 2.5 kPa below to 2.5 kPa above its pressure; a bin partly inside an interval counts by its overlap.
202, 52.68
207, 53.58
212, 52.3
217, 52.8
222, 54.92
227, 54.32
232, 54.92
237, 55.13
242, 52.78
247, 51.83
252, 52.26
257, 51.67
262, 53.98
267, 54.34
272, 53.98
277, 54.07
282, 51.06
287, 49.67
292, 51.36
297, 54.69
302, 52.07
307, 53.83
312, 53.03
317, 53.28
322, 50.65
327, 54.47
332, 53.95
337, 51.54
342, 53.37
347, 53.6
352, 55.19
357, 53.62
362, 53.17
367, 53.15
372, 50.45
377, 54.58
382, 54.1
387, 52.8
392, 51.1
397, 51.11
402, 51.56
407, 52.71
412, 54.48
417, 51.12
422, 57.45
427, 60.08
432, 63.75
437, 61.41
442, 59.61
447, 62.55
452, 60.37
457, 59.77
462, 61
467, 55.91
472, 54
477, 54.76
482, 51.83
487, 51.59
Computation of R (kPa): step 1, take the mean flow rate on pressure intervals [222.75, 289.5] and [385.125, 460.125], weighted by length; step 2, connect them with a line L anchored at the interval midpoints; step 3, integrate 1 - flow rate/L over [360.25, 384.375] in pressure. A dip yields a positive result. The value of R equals 1.1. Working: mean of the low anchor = 53.1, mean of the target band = 53.1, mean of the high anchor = 56.7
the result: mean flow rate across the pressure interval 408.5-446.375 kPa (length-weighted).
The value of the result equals 58.3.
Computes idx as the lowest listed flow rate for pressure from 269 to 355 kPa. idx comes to 49.67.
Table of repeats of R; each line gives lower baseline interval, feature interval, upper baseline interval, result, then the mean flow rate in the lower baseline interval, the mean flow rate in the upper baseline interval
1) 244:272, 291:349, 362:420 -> -0.3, 52.9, 52.5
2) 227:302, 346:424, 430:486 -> 4.5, 53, 58.4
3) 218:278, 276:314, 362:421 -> 0.7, 53.7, 52.6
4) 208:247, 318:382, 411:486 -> 3.2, 53.7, 57.8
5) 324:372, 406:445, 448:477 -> -0.8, 53.4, 58.1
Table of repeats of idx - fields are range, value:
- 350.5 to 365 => 53.17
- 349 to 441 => 50.45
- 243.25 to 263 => 51.67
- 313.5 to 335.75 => 50.65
